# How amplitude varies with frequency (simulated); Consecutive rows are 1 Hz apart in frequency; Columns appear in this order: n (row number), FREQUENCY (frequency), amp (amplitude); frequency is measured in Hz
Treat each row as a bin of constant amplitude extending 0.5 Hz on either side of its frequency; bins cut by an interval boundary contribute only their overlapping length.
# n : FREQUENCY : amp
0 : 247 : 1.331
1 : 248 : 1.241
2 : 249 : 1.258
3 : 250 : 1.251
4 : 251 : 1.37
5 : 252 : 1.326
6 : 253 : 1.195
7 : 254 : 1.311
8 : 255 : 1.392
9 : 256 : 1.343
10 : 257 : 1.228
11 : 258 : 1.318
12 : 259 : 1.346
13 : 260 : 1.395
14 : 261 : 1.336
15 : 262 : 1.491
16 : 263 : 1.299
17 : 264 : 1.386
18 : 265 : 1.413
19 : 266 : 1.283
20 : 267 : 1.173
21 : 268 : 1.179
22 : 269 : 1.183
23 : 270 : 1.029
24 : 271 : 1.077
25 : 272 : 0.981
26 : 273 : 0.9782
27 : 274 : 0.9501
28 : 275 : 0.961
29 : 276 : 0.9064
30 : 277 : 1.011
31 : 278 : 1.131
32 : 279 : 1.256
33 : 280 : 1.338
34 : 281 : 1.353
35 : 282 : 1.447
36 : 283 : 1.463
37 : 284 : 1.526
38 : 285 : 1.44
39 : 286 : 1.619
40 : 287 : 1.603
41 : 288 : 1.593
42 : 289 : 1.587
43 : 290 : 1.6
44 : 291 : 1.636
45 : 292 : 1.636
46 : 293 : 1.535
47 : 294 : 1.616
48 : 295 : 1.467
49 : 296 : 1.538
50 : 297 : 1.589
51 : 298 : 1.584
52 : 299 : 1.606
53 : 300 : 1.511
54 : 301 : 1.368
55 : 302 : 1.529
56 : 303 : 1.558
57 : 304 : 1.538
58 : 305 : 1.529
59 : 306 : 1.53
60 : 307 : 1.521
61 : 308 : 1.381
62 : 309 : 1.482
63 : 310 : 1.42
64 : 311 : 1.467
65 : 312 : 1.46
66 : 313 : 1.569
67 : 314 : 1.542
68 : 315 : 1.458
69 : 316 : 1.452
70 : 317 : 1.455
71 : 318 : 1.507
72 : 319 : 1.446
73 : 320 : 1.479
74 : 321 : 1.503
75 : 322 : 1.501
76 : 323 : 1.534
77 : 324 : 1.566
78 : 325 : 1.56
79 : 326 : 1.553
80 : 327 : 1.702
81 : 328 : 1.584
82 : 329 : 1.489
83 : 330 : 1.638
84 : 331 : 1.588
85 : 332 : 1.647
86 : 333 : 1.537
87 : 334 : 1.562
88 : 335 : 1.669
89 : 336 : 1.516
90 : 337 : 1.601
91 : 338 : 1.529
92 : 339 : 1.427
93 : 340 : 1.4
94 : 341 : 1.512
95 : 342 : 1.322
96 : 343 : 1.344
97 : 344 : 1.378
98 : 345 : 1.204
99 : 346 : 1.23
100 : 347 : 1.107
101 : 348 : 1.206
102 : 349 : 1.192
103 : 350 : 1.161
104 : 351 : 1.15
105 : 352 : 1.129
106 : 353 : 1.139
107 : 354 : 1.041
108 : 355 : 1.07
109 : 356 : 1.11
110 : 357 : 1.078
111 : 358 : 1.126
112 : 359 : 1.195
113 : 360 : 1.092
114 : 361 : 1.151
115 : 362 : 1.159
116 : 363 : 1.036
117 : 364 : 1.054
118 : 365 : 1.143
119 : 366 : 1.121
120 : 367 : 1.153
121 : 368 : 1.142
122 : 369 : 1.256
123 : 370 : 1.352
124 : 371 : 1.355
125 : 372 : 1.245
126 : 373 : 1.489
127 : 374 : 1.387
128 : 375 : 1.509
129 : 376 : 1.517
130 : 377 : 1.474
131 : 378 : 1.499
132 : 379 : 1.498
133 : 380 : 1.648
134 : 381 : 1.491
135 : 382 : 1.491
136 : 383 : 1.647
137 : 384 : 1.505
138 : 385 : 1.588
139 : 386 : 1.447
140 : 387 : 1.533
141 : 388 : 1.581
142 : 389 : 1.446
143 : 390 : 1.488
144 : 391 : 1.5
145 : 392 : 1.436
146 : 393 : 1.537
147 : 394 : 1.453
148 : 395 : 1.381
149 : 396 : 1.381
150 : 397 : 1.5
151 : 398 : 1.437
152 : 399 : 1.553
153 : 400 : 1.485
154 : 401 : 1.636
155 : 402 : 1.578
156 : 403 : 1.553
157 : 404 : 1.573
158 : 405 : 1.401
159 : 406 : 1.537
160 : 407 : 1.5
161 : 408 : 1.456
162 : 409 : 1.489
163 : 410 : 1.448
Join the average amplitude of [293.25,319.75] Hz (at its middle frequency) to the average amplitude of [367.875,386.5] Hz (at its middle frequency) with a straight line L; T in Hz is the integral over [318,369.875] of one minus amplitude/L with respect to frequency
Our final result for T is 5.1 Hz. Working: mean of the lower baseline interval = 1.5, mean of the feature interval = 1.34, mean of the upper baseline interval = 1.46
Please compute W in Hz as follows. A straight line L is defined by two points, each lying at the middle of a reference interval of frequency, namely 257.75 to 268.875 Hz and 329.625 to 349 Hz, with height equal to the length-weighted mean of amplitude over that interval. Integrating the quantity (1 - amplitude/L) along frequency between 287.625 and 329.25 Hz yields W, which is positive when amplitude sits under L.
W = -4.1 Hz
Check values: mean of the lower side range 1.32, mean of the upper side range 1.44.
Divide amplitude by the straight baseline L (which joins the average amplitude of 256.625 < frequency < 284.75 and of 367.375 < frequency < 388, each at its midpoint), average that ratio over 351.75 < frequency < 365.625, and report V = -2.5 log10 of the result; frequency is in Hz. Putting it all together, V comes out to 0.27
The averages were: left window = 1.23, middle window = 1.11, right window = 1.45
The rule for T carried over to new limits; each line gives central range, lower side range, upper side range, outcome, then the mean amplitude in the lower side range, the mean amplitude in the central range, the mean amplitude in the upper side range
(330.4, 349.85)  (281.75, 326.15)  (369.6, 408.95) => 1.20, 1.52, 1.42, 1.49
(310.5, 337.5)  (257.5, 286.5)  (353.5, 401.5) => -4.84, 1.25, 1.54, 1.36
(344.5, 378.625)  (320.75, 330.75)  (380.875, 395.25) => 7.01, 1.57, 1.21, 1.5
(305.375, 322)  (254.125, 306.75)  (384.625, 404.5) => -0.82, 1.37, 1.48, 1.5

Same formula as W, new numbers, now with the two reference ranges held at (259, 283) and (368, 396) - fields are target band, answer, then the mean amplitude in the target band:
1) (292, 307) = -3.13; 1.54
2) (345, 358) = 2.40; 1.14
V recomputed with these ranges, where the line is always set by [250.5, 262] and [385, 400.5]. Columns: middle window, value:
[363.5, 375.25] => 0.155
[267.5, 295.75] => 0.027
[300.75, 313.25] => -0.078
